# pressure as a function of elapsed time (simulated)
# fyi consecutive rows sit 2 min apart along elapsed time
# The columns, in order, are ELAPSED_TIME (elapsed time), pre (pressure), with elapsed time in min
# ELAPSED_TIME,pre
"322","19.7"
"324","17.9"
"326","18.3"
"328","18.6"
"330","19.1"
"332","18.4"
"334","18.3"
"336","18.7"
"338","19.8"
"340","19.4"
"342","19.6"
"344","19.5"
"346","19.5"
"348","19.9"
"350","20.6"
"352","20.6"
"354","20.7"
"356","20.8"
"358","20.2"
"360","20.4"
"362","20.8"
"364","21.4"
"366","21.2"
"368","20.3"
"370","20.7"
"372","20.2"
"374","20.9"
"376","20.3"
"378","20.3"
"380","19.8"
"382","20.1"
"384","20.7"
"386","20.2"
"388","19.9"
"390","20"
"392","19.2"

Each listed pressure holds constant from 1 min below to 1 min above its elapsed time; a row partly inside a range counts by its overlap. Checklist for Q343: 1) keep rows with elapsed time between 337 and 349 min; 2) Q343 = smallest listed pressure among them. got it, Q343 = 19.4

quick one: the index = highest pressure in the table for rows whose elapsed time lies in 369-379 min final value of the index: 20.9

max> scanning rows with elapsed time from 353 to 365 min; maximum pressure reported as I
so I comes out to 21.4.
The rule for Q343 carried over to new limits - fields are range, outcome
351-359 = 20.2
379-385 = 19.8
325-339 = 18.3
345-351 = 19.5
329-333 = 18.4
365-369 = 20.3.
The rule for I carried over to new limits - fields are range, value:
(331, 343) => 19.8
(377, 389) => 20.7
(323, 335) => 19.1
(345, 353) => 20.6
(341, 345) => 19.6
